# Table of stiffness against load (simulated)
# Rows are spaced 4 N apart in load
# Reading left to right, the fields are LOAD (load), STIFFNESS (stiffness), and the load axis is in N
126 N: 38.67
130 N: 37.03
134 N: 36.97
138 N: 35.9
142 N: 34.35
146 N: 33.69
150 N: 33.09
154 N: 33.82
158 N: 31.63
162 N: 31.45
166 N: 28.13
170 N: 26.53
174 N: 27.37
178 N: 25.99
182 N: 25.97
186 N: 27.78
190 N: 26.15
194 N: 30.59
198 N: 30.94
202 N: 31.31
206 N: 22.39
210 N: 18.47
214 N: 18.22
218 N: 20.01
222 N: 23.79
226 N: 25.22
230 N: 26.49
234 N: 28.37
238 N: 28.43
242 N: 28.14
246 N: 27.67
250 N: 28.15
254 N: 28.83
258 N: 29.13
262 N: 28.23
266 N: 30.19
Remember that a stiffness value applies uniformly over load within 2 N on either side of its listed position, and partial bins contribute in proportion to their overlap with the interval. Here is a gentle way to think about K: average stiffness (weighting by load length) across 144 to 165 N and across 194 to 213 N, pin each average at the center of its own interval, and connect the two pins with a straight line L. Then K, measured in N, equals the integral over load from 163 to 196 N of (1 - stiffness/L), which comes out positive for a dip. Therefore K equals 1.9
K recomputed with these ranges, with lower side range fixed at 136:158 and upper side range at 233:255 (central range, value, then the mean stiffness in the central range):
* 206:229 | 6.4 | 21.5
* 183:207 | 2.1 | 28.3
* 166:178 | 2.0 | 27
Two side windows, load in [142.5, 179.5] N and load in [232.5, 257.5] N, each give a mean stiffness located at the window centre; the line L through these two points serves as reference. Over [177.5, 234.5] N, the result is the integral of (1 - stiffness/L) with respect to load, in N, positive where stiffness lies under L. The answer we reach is 7.7 N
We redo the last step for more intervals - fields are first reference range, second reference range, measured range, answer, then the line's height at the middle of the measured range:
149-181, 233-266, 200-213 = 2.43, 29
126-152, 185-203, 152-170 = 1.25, 33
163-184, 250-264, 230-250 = 0.23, 28.3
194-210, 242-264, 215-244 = 2.47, 27.9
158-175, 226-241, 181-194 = 0.50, 28.4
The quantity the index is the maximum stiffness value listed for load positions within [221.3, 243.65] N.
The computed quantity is 28.43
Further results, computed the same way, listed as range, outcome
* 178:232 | 31.31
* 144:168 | 33.82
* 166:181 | 28.13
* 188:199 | 30.94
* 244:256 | 28.83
